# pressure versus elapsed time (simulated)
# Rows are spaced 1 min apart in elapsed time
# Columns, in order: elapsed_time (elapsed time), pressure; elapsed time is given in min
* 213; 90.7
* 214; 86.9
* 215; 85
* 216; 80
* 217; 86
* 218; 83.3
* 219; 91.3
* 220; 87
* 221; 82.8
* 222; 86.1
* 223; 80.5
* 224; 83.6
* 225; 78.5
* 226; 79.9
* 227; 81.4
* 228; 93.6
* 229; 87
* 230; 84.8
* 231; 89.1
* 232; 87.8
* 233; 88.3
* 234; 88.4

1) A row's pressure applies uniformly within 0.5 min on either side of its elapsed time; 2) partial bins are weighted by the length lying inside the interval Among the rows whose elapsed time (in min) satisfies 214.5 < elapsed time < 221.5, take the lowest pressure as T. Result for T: 80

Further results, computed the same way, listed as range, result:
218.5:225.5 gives 78.5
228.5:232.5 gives 84.8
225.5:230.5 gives 79.9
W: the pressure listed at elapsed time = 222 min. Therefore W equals 86.1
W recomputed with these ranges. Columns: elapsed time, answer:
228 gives 93.6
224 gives 83.6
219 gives 91.3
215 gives 85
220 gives 87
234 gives 88.4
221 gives 82.8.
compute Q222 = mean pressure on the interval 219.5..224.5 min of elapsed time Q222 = 84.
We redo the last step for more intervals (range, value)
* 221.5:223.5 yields 83.3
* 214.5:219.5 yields 85.1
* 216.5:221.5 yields 86.1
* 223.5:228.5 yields 83.4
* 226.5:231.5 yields 87.2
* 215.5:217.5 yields 83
